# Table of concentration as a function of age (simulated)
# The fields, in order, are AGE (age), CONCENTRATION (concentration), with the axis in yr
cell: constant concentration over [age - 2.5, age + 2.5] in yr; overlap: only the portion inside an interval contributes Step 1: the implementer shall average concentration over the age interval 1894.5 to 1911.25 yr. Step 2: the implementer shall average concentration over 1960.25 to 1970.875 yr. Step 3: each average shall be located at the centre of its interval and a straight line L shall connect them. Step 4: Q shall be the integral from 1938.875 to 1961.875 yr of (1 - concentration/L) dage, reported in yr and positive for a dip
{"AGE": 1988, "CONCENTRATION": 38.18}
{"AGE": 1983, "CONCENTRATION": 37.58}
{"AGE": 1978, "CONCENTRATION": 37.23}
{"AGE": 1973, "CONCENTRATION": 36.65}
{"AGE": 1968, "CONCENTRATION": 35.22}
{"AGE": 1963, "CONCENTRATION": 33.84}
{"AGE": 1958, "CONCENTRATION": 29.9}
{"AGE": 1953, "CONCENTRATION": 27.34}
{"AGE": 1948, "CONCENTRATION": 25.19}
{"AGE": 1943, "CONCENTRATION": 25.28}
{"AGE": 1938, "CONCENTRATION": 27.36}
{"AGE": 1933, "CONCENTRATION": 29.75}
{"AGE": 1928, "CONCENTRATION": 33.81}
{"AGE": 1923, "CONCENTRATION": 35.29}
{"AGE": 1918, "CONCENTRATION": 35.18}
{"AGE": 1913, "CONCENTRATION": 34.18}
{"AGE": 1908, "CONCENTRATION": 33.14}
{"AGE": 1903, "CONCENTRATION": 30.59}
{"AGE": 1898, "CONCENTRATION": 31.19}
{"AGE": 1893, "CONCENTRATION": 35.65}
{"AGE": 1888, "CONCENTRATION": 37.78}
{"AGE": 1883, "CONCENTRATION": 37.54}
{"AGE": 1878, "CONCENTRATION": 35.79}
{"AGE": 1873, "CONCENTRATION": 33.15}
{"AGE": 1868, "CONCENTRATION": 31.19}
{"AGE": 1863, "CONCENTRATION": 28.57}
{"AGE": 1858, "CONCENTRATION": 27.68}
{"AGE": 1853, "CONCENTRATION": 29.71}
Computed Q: 4.4 yr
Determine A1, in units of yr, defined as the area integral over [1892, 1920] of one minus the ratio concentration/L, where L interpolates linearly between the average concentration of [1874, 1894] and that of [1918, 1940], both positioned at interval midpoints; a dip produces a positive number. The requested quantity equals 0.93 yr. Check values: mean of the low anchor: 36.5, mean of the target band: 33.2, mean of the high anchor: 32.1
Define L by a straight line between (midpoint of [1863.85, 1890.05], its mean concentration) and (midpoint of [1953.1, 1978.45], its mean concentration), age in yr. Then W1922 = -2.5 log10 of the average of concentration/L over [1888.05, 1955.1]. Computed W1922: 0.09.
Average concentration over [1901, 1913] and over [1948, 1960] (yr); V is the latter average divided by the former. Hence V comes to 0.9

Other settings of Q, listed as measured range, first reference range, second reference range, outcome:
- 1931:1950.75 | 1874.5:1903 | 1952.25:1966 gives 3.20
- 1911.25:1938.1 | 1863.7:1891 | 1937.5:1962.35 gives -2.68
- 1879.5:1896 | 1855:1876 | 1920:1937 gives -3.02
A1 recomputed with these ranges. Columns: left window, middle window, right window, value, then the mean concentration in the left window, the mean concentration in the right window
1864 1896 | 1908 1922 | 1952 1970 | -0.4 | 34.8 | 31.8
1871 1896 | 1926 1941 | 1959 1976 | 2.2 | 35.9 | 34.8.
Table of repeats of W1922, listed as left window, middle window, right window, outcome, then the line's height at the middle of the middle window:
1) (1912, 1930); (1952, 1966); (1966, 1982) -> 0.167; 36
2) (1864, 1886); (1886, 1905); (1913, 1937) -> -0.002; 33.7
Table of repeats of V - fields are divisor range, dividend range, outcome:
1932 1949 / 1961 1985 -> 1.35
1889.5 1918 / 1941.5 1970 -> 0.89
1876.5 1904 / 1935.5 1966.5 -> 0.81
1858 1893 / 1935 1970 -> 0.86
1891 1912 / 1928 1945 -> 0.87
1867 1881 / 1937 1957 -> 0.78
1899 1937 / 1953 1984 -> 1.05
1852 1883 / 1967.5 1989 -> 1.17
